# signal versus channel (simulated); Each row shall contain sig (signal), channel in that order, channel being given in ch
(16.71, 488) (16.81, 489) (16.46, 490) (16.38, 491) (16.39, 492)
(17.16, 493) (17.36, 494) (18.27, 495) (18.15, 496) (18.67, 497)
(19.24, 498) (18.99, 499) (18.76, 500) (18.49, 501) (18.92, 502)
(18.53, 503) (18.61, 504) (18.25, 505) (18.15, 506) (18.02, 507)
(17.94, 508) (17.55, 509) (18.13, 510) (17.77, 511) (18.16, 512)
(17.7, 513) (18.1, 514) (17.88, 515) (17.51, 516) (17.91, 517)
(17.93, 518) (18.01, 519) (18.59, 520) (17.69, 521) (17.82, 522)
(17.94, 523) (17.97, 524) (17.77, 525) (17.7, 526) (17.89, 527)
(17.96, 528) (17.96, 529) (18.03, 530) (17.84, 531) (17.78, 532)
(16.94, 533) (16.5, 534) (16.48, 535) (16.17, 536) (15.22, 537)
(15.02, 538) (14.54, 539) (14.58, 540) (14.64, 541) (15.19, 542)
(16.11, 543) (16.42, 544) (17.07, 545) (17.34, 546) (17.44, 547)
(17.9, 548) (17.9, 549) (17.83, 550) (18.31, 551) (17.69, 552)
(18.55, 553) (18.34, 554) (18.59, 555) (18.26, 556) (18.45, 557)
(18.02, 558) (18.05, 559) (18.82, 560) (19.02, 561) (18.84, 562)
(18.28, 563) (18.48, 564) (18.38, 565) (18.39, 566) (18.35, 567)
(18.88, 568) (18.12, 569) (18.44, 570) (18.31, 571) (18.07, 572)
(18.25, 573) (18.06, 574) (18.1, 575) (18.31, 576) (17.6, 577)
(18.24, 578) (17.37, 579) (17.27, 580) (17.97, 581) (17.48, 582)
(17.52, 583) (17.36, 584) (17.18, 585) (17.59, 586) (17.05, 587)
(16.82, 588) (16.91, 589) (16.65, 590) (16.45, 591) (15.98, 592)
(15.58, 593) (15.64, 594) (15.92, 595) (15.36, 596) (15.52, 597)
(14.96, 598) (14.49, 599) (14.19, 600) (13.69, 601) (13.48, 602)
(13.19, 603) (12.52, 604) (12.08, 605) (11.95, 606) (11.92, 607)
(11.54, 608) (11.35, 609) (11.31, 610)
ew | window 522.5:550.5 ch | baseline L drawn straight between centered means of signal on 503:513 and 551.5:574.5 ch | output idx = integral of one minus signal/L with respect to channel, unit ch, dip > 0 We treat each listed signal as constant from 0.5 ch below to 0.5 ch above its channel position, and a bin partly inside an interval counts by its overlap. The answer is 2.1 ch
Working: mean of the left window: 18.1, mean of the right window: 18.4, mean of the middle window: 16.9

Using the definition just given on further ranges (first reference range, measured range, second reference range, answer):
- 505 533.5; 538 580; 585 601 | -2.26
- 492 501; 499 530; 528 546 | -1.22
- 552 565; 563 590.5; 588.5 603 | -1.54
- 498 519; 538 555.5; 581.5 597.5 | 0.50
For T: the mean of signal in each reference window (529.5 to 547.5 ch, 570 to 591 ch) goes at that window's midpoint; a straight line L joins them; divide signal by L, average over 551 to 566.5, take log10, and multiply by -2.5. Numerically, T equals -0.091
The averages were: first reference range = 16.3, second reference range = 17.6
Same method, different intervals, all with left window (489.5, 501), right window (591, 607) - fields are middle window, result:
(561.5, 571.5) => -0.20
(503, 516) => -0.04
